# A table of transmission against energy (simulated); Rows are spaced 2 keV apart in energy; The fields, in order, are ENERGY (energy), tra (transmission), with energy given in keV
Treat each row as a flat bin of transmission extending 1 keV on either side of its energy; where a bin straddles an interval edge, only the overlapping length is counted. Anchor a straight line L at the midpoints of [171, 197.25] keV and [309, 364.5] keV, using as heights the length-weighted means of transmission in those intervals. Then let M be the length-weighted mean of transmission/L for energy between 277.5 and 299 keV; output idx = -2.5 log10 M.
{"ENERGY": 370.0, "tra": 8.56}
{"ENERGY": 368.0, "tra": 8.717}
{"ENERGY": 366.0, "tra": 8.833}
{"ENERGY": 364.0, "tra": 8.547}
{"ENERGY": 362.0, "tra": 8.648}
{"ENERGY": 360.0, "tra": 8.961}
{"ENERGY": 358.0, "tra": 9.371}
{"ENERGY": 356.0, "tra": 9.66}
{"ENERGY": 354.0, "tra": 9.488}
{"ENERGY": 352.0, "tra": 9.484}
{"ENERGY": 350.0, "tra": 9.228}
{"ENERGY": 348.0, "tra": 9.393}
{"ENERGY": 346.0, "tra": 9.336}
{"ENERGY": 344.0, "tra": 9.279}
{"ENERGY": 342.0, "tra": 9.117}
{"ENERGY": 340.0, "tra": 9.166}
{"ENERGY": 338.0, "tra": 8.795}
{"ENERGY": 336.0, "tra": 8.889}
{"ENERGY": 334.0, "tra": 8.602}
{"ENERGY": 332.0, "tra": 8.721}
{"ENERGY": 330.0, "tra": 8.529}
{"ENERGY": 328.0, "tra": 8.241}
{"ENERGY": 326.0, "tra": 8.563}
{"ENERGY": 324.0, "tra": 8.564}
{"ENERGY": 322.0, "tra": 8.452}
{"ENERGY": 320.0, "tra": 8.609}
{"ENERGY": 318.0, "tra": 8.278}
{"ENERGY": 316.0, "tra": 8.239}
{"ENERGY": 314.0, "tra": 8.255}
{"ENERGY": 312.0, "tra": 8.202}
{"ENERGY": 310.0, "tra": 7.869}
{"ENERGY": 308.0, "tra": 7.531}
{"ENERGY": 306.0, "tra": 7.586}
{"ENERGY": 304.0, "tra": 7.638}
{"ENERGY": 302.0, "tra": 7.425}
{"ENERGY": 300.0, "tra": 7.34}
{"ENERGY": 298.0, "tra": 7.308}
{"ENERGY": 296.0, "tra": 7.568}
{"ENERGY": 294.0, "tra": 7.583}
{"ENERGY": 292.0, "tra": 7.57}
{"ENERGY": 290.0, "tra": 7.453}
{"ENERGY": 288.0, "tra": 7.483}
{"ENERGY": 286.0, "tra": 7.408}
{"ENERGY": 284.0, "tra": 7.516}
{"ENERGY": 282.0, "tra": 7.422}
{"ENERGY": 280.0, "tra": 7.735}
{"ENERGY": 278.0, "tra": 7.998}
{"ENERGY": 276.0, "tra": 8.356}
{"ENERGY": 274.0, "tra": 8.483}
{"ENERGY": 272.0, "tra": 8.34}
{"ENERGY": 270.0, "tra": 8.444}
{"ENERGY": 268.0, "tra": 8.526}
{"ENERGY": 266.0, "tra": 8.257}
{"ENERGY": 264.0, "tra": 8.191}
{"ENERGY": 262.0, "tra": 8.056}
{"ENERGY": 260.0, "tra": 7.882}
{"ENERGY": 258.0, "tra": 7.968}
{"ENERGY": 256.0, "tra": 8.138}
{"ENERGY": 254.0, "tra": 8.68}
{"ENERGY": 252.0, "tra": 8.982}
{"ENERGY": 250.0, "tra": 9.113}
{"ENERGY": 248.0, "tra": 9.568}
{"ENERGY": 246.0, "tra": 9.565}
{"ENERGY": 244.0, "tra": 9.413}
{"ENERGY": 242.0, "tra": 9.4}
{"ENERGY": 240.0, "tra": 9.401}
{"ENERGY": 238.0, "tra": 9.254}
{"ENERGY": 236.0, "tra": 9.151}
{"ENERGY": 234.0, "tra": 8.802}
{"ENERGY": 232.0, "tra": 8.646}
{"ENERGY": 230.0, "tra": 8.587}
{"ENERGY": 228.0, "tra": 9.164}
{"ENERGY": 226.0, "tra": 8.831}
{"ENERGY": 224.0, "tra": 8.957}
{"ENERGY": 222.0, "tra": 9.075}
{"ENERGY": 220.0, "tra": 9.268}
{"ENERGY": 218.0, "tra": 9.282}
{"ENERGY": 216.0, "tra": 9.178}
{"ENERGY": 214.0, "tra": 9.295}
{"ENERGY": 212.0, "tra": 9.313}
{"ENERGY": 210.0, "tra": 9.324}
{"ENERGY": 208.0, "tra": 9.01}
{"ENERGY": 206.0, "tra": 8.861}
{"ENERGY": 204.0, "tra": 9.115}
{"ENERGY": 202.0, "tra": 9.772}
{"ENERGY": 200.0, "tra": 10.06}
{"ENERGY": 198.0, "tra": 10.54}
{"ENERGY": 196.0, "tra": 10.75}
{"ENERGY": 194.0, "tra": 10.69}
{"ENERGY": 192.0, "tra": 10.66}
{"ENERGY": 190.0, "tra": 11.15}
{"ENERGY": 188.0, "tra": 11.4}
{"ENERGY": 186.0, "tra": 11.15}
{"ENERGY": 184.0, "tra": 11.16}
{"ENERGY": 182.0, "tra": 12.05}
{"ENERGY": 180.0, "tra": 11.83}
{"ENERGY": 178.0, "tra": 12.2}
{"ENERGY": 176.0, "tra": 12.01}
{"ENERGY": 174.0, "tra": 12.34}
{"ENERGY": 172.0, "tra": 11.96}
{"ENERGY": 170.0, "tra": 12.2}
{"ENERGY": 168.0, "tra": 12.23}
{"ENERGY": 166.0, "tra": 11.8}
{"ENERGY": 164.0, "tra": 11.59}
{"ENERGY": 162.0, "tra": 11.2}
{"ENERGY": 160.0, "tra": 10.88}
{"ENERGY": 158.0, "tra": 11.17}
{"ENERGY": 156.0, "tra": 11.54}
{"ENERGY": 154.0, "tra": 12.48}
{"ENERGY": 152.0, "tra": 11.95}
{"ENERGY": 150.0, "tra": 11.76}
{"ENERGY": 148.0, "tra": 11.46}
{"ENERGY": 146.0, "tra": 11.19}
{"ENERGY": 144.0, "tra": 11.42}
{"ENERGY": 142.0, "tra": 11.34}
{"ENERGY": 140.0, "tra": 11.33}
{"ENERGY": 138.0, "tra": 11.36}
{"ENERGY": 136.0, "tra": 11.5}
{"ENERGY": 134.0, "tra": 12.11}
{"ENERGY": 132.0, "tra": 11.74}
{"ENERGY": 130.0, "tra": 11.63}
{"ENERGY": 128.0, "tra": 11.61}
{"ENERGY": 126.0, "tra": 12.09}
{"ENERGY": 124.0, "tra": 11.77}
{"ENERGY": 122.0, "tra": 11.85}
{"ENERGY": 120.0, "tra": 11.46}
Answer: 0.269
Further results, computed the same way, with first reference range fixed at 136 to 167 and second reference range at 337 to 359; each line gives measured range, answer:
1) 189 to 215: 0.110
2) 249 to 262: 0.222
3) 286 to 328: 0.232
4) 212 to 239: 0.179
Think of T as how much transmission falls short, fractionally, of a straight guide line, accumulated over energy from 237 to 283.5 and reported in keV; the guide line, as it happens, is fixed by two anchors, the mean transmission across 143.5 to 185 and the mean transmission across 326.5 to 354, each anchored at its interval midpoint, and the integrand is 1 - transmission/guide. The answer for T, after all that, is 7.7 keV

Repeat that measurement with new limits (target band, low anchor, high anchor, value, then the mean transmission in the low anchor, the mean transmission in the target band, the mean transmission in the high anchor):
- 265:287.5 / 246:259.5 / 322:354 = 2.00 keV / 8.77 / 8.03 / 8.93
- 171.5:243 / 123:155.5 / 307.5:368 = 4.46 keV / 11.7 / 10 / 8.77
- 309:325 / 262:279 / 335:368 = 0.86 keV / 8.31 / 8.31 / 9.12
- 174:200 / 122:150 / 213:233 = -3.07 keV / 11.6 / 11.3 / 9.03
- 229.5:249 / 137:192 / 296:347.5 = 1.67 keV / 11.6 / 9.19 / 8.34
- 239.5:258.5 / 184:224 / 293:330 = 0.12 keV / 9.9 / 9.04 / 7.97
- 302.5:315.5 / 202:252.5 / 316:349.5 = 1.49 keV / 9.16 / 7.85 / 8.77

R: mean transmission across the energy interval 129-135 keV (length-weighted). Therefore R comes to 11.8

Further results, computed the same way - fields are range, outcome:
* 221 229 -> 9.01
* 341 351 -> 9.27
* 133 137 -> 11.8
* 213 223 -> 9.22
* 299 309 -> 7.5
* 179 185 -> 11.7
